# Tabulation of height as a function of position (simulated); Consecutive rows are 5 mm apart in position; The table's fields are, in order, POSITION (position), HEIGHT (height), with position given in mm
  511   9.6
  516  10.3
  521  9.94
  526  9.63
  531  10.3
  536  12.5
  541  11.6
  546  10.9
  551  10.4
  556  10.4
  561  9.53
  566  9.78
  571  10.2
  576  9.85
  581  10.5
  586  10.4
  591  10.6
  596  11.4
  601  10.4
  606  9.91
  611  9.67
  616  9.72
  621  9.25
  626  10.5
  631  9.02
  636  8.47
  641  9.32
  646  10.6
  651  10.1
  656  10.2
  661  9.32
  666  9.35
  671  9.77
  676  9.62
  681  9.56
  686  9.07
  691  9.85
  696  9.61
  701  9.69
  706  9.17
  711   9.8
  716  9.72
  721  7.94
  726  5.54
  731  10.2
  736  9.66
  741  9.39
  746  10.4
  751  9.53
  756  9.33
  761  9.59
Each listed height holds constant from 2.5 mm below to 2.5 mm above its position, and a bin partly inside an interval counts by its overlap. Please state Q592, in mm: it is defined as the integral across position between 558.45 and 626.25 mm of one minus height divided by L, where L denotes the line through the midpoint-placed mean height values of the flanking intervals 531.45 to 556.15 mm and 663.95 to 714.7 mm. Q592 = 3.3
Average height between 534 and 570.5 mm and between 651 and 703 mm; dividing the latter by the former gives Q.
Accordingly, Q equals 0.9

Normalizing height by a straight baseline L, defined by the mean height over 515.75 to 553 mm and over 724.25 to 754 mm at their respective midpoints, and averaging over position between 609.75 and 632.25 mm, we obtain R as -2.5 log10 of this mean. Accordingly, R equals 0.05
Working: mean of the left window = 10.7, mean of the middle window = 9.66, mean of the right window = 9.21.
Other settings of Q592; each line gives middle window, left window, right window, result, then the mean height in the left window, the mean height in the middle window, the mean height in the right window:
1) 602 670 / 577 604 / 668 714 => 3.1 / 10.6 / 9.67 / 9.57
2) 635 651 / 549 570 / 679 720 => 0.1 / 10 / 9.66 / 9.5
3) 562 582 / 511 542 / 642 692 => 0.6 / 10.6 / 10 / 9.73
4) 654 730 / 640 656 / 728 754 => 5.4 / 10.1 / 9.23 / 9.74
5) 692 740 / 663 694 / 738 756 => 2.8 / 9.53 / 9.07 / 9.71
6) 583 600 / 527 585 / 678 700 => -0.8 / 10.5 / 10.8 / 9.54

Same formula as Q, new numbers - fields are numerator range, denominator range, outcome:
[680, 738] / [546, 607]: 0.89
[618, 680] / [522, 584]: 0.92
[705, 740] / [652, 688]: 0.93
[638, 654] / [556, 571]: 1.01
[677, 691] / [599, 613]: 0.95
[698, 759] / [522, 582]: 0.88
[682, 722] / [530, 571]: 0.88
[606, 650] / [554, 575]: 0.96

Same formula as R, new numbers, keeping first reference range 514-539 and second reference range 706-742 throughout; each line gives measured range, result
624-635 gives 0.02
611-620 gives 0.02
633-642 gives 0.09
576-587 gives -0.02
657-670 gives -0.01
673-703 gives -0.04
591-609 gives -0.06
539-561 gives -0.03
